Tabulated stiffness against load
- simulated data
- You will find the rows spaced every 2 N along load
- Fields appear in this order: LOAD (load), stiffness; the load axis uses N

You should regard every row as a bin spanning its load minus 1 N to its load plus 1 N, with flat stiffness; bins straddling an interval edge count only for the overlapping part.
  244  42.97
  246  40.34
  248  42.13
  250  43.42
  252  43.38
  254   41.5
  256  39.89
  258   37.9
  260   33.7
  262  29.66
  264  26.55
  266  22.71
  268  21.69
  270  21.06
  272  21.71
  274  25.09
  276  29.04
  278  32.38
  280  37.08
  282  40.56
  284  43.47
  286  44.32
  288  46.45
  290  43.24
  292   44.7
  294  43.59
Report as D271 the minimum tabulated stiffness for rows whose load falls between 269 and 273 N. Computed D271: 21.06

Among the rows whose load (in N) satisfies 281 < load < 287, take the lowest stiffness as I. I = 40.56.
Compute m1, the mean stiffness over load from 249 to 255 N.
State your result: 42.8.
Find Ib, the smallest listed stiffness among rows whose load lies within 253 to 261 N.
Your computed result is 33.7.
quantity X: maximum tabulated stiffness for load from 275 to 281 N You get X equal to 37.08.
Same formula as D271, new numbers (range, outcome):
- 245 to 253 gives 40.34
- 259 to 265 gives 26.55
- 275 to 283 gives 29.04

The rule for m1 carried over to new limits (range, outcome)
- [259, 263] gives 31.7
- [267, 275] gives 22.4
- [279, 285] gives 40.4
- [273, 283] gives 32.8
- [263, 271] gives 23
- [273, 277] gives 27.1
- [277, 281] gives 34.7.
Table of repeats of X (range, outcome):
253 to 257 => 41.5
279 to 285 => 43.47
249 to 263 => 43.42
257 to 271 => 37.9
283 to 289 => 46.45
